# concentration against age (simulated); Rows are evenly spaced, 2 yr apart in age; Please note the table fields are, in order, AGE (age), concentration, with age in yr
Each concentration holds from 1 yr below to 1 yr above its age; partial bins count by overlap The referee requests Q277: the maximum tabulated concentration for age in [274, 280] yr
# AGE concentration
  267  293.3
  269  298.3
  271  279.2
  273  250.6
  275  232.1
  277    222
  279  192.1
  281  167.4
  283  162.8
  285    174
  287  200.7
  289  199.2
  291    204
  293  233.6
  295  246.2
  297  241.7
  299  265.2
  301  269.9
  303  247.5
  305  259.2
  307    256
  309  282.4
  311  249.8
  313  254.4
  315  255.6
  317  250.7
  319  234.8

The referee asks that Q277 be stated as 232.1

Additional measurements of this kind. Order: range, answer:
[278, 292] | 204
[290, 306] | 269.9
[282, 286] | 174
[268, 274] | 298.3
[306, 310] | 282.4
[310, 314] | 254.4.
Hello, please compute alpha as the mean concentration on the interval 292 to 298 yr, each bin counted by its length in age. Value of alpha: 240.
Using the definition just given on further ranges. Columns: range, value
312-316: 255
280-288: 176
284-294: 202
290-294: 219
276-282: 194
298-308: 260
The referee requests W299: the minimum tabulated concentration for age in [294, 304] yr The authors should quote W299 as 241.7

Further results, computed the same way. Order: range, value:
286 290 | 199.2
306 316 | 249.8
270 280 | 192.1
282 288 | 162.8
